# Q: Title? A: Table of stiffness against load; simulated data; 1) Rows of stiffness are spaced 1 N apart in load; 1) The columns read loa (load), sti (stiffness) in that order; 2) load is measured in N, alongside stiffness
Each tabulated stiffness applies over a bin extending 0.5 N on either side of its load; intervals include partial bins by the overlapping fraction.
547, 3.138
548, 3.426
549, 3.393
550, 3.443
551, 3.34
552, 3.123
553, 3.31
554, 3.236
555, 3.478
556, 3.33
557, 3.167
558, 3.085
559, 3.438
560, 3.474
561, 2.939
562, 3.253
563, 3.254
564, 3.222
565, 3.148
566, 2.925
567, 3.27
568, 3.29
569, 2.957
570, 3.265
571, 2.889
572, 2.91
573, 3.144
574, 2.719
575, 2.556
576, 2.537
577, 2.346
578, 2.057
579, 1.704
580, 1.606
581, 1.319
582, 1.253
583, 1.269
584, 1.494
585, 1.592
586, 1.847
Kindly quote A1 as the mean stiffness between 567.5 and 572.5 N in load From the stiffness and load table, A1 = 3.06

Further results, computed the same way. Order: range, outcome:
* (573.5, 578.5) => 2.44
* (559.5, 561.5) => 3.21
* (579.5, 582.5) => 1.39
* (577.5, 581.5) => 1.67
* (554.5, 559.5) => 3.3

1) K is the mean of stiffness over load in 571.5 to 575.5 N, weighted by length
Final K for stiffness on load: 2.83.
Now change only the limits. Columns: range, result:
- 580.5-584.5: 1.33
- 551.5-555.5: 3.29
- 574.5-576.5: 2.55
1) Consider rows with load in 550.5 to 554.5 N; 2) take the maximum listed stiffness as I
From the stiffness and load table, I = 3.34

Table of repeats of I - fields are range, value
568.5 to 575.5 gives 3.265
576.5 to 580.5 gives 2.346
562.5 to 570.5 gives 3.29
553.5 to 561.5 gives 3.478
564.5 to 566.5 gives 3.148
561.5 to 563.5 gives 3.254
